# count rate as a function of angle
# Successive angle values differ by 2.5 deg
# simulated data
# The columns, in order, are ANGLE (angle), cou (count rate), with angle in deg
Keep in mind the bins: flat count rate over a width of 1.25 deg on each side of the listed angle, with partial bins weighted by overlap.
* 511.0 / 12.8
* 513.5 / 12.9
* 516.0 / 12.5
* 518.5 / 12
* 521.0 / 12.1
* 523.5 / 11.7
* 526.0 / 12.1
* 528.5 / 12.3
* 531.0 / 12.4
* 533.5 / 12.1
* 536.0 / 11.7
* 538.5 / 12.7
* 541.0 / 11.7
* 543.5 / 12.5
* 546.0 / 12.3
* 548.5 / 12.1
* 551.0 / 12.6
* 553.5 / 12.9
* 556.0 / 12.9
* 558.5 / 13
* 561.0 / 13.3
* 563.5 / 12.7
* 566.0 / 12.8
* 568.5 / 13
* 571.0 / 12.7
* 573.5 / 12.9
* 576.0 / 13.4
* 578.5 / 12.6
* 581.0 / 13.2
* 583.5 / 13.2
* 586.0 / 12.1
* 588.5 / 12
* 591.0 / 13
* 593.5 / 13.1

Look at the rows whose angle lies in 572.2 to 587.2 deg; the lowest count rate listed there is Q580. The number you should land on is 12.1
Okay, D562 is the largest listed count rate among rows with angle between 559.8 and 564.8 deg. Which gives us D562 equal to 13.3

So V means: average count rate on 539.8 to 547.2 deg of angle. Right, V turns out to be 12.2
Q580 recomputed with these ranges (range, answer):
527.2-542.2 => 11.7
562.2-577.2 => 12.7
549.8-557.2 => 12.6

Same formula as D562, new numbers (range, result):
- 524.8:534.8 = 12.4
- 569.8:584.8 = 13.4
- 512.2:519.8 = 12.9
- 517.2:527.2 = 12.1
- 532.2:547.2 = 12.7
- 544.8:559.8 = 13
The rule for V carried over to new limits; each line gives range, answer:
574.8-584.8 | 13.1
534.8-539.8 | 12.2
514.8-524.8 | 12.1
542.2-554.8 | 12.5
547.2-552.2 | 12.3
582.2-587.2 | 12.7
